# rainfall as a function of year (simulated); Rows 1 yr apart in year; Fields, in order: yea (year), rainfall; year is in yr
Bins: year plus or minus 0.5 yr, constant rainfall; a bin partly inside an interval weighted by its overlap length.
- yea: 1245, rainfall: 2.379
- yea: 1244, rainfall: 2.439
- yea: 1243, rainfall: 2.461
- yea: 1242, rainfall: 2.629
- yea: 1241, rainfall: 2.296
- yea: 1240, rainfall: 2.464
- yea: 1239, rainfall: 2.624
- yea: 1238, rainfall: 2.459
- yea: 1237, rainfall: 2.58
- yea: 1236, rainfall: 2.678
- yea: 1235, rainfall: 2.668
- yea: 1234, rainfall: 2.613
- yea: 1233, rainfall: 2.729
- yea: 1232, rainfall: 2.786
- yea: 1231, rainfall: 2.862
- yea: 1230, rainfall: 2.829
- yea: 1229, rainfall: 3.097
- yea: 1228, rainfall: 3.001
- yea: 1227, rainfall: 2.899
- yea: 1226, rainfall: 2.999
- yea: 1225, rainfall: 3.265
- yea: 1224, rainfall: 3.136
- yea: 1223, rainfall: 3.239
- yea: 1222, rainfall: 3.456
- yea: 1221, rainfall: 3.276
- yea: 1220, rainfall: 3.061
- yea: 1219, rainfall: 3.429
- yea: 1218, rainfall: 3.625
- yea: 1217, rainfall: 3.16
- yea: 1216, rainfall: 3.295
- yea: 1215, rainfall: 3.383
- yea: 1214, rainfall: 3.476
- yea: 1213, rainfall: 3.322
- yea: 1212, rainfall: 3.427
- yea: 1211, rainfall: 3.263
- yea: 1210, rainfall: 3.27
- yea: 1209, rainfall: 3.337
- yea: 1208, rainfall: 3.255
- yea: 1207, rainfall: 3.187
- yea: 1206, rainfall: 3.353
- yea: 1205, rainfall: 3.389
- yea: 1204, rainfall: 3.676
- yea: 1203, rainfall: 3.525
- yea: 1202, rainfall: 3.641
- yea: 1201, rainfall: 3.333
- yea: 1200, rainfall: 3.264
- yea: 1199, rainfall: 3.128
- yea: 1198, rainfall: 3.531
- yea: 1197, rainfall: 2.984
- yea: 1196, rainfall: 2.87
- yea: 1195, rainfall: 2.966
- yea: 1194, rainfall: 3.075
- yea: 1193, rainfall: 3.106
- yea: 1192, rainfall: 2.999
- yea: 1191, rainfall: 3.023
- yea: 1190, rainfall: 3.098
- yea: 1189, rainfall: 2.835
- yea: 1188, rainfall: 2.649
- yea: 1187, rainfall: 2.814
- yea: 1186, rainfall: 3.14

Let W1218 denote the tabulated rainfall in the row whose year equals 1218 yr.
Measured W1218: 3.625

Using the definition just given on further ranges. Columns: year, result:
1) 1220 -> 3.061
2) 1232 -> 2.786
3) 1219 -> 3.429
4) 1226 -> 2.999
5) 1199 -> 3.128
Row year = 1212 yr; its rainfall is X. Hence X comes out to 3.427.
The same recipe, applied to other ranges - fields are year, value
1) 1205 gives 3.389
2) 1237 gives 2.58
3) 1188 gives 2.649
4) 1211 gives 3.263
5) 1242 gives 2.629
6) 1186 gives 3.14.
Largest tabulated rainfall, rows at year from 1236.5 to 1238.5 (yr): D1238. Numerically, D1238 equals 2.58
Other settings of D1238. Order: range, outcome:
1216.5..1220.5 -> 3.625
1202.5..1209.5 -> 3.676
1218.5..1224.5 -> 3.456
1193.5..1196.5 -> 3.075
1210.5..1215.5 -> 3.476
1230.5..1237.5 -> 2.862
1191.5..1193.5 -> 3.106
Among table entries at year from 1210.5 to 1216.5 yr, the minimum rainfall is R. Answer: 3.263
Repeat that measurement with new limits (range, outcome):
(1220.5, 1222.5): 3.276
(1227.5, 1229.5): 3.001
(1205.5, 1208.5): 3.187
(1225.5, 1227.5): 2.899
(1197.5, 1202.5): 3.128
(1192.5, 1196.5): 2.87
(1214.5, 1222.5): 3.061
